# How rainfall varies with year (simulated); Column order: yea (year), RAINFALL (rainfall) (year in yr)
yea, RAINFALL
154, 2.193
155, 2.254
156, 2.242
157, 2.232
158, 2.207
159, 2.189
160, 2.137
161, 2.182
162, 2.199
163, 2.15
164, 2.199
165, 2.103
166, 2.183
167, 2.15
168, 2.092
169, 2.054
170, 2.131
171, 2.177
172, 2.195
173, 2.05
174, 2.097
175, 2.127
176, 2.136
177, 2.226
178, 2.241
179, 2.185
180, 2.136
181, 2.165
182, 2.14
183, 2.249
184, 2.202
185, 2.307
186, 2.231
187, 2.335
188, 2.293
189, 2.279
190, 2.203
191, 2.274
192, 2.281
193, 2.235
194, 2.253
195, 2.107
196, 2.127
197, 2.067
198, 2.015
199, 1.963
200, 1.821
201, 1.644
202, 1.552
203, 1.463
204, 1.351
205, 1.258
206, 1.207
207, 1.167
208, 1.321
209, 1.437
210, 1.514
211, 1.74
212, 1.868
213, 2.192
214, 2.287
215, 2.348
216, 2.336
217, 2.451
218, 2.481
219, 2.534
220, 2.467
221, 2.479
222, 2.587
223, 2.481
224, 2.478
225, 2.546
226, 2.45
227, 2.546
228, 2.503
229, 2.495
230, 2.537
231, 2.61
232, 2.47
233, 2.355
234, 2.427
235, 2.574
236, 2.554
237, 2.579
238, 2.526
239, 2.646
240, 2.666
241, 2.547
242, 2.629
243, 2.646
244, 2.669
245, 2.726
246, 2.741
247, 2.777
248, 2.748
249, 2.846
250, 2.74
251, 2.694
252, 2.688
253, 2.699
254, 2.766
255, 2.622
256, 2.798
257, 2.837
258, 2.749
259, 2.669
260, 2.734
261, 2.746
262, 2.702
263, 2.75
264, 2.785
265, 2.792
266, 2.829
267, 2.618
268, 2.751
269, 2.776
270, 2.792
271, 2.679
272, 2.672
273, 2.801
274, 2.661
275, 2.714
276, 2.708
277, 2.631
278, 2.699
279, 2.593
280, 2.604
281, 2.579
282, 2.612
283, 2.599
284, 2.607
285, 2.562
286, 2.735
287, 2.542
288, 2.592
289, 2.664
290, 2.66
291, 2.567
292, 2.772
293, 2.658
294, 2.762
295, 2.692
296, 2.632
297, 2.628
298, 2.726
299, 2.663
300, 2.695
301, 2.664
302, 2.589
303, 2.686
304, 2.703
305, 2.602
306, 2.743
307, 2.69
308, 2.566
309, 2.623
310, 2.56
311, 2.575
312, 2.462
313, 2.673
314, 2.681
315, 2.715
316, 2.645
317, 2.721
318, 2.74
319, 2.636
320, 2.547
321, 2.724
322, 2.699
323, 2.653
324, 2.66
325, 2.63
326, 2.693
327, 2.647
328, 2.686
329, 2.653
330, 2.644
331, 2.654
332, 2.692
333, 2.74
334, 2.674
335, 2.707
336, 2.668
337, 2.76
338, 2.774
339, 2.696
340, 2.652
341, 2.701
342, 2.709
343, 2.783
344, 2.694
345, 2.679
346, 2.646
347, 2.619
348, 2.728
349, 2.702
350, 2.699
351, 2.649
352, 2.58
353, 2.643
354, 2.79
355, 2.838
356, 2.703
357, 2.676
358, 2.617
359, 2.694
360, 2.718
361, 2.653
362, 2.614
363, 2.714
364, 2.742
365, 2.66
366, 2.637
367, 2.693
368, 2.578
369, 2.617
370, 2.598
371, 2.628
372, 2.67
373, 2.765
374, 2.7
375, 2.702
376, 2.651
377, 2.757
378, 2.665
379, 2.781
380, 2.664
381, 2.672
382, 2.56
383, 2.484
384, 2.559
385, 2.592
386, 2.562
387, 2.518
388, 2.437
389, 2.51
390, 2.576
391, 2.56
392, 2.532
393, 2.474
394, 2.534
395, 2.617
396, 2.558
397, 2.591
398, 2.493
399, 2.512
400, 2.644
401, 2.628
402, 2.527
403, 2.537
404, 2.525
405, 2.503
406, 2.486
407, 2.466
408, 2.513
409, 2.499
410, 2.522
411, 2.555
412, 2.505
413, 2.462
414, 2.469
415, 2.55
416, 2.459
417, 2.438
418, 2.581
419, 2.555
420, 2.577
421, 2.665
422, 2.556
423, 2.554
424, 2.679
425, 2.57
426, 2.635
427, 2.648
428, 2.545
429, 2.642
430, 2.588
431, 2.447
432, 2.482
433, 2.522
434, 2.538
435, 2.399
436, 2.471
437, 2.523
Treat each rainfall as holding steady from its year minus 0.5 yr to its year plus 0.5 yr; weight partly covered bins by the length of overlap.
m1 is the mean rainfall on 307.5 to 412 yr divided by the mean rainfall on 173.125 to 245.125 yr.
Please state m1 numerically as 1.19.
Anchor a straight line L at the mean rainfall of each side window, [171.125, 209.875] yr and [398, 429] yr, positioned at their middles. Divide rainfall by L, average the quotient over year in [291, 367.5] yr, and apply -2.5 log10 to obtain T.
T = -0.149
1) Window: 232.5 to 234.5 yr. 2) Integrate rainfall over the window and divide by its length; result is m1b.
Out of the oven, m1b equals 2.39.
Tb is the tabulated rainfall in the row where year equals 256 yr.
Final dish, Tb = 2.798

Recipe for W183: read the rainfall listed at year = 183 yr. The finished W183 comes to 2.249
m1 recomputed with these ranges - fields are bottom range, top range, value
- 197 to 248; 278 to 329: 1.18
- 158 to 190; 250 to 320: 1.23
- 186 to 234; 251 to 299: 1.27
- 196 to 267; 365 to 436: 1.08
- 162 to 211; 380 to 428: 1.27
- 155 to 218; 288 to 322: 1.30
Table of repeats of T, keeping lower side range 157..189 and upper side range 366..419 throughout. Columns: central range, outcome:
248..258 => -0.18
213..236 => -0.09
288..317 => -0.10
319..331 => -0.09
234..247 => -0.14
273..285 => -0.12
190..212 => 0.25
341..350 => -0.09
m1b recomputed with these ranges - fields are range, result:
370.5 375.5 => 2.69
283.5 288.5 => 2.61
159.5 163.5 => 2.17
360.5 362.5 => 2.63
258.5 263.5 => 2.72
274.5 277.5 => 2.68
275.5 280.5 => 2.65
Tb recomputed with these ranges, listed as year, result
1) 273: 2.801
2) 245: 2.726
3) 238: 2.526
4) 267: 2.618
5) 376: 2.651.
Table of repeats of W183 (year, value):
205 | 1.258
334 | 2.674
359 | 2.694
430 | 2.588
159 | 2.189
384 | 2.559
